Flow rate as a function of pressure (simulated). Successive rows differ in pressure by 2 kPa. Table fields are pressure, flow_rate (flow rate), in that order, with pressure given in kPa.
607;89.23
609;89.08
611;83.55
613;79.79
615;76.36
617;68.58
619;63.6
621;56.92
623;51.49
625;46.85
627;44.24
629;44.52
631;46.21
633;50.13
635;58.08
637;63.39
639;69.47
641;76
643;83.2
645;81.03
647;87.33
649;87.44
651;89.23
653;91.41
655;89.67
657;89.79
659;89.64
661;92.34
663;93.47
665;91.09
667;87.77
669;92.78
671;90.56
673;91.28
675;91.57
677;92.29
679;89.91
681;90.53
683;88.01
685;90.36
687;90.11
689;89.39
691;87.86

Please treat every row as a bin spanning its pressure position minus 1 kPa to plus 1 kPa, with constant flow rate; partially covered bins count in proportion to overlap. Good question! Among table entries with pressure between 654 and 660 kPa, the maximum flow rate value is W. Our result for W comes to 89.79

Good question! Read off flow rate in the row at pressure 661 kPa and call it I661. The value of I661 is 92.34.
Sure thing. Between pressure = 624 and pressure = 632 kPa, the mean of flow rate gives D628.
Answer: 45.5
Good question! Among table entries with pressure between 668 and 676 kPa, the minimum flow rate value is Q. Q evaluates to 90.56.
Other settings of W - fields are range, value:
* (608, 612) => 89.08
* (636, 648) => 87.33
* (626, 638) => 63.39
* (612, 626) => 79.79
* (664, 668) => 91.09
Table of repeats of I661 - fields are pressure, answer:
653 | 91.41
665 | 91.09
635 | 58.08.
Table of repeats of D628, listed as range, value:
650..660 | 89.9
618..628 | 52.6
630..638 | 54.5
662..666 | 92.3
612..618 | 74.9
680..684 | 89.3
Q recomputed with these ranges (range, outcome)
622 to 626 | 46.85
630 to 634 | 46.21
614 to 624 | 51.49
